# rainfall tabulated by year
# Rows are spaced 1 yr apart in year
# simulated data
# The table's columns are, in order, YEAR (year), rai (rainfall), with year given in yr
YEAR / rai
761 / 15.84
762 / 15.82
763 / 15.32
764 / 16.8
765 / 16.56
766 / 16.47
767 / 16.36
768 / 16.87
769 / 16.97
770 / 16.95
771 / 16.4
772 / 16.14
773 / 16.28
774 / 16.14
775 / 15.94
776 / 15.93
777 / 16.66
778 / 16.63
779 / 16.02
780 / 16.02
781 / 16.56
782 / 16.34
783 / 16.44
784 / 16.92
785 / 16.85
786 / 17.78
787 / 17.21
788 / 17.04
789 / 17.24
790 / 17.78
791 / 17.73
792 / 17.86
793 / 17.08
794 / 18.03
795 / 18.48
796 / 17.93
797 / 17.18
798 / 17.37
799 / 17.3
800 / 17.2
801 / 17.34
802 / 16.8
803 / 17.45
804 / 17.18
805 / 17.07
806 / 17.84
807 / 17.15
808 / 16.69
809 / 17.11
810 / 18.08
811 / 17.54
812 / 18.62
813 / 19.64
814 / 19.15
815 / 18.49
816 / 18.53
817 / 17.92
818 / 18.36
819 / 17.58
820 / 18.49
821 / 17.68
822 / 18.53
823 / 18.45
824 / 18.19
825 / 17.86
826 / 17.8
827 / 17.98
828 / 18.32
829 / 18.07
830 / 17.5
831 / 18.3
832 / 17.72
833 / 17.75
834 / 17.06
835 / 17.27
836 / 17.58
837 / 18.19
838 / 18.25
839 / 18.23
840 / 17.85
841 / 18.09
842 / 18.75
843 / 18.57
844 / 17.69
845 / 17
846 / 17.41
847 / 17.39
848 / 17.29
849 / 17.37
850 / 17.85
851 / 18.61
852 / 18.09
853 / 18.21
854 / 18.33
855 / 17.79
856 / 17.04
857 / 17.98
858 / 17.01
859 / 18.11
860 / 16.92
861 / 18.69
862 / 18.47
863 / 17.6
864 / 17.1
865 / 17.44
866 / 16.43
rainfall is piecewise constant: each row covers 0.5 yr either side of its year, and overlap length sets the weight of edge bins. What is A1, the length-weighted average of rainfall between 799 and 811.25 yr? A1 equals 17.3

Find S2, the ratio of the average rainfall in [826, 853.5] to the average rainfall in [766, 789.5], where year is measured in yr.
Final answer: 1.08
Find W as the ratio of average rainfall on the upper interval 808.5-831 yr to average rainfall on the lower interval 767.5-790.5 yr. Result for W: 1.1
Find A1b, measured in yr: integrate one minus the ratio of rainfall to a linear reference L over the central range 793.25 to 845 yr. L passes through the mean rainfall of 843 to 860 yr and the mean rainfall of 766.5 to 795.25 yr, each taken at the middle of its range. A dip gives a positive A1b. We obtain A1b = -1.7 yr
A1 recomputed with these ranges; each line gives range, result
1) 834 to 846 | 17.9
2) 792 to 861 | 17.8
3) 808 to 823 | 18.2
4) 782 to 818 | 17.6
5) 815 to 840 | 18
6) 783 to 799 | 17.5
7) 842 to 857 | 17.8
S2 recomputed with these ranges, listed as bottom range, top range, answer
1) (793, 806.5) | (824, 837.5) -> 1.02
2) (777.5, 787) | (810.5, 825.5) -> 1.10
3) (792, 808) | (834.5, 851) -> 1.02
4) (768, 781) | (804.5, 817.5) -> 1.10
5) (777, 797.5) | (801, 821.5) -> 1.04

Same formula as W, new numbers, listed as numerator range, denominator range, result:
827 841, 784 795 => 1.02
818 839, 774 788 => 1.08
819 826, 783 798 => 1.04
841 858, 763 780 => 1.09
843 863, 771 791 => 1.07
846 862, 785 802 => 1.02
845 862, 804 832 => 0.99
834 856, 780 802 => 1.03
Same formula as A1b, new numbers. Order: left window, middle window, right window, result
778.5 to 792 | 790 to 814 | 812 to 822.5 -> 0.1 yr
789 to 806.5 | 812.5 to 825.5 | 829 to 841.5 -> -0.5 yr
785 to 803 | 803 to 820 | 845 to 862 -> -0.4 yr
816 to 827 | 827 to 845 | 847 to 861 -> 0.0 yr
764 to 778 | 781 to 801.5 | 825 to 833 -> -0.4 yr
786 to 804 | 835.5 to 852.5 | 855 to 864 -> -0.2 yr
